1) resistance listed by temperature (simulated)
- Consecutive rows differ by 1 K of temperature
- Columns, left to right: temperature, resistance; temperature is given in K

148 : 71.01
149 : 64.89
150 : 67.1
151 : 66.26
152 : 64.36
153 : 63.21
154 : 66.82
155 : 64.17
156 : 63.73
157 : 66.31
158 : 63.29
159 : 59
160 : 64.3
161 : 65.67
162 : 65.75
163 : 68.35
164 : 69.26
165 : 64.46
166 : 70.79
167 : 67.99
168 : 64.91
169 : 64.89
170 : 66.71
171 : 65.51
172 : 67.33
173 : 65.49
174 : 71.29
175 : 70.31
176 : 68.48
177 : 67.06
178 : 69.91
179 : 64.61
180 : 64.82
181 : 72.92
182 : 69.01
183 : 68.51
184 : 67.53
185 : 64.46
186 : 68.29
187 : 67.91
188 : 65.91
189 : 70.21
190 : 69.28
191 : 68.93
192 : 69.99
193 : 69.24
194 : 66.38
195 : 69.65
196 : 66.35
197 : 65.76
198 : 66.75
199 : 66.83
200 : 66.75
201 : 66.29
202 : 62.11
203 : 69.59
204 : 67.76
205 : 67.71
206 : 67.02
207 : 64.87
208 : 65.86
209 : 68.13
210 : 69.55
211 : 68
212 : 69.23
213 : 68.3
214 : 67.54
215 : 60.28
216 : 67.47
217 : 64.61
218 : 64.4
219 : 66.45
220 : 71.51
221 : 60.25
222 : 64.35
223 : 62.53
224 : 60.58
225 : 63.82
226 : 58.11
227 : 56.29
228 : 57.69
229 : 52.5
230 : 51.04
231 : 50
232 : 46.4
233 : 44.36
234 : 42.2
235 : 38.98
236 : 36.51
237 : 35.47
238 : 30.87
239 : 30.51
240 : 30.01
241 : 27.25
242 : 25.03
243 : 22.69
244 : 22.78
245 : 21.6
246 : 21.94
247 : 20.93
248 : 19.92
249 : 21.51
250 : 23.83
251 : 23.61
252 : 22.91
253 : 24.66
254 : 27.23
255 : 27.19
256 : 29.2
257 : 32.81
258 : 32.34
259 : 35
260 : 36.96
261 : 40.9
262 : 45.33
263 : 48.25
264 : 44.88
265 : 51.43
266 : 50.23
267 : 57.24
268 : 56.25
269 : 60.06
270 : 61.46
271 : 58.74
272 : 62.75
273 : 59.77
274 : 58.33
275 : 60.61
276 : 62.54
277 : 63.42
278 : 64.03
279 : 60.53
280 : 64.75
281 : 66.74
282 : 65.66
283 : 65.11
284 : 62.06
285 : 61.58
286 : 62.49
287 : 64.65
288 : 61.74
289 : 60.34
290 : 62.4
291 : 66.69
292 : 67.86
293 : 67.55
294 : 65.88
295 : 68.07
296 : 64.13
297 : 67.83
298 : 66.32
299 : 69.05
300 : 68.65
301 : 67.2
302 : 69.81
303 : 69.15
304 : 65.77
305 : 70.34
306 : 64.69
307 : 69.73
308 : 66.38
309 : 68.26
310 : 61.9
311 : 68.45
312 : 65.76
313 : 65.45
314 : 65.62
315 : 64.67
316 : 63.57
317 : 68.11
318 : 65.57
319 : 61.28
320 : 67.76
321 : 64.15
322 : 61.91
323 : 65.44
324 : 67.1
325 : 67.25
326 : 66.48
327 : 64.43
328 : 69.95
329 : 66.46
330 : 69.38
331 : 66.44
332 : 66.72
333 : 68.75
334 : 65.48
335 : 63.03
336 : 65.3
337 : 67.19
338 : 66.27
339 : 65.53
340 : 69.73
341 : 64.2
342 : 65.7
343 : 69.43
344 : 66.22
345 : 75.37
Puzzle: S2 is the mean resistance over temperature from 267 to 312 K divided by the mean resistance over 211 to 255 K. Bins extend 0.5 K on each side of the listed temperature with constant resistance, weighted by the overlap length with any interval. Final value 1.5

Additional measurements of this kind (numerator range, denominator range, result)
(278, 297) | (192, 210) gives 0.96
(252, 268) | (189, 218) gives 0.58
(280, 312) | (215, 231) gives 1.08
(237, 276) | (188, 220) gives 0.56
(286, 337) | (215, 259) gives 1.62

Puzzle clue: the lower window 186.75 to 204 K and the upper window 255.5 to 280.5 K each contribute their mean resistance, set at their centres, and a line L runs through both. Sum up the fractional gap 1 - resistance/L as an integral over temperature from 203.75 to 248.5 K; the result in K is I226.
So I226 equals 7.86 K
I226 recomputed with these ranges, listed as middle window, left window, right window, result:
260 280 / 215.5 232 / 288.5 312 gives 2.6 K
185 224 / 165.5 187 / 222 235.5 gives -4.6 K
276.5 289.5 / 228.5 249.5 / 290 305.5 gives -1.0 K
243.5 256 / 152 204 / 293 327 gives 8.1 K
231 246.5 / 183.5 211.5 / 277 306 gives 8.0 K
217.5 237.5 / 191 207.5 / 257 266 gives 0.6 K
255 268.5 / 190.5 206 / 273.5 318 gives 4.8 K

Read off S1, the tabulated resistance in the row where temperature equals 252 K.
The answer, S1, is 22.91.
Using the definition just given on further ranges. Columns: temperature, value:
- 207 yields 64.87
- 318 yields 65.57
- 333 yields 68.75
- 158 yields 63.29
